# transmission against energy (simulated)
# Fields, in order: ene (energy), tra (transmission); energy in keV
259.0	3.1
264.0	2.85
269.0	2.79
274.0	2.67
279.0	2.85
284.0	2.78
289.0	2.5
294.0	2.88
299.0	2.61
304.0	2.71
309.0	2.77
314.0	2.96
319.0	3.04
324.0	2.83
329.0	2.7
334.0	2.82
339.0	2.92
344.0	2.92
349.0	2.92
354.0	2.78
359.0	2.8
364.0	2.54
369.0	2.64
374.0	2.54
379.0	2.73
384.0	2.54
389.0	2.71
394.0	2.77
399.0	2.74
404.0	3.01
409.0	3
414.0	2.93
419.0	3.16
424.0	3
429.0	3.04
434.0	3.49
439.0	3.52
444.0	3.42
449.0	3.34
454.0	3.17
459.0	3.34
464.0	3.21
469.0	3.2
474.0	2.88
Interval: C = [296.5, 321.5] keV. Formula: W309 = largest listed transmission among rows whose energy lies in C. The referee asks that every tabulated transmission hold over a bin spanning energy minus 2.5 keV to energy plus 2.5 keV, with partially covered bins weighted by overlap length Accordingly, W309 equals 3.04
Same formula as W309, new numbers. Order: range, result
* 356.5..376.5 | 2.8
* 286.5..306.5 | 2.88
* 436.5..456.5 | 3.52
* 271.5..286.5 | 2.85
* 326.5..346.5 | 2.92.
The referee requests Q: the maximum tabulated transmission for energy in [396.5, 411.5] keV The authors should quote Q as 3.01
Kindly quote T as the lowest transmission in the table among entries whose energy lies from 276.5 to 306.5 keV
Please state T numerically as 2.5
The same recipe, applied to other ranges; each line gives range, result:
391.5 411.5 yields 2.74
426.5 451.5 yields 3.04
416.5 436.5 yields 3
